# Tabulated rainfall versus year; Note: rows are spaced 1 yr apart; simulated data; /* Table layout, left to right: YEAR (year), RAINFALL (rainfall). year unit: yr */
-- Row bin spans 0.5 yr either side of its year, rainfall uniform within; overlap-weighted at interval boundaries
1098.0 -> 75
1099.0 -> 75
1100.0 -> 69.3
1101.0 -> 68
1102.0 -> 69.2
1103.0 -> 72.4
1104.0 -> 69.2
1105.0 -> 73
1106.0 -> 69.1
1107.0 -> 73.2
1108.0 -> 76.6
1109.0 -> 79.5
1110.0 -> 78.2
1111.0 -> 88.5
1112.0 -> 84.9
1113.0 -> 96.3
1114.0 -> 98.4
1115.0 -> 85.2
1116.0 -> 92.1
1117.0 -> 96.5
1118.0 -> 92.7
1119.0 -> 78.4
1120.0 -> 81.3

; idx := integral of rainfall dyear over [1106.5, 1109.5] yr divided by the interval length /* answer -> 76.4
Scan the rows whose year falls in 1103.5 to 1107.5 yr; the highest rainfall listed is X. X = 73.2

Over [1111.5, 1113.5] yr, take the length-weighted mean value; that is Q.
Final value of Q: 90.6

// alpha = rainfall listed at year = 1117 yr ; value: 96.5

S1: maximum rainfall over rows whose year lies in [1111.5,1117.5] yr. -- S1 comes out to 98.4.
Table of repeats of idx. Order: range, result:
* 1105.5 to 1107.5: 71.2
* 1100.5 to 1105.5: 70.4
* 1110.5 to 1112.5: 86.7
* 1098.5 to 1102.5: 70.4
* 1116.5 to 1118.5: 94.6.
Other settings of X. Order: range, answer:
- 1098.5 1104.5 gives 75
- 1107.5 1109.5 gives 79.5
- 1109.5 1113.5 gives 96.3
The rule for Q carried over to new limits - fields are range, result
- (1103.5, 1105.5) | 71.1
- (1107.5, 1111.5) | 80.7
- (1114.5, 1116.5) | 88.7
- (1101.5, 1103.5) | 70.8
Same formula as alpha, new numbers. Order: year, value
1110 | 78.2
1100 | 69.3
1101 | 68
